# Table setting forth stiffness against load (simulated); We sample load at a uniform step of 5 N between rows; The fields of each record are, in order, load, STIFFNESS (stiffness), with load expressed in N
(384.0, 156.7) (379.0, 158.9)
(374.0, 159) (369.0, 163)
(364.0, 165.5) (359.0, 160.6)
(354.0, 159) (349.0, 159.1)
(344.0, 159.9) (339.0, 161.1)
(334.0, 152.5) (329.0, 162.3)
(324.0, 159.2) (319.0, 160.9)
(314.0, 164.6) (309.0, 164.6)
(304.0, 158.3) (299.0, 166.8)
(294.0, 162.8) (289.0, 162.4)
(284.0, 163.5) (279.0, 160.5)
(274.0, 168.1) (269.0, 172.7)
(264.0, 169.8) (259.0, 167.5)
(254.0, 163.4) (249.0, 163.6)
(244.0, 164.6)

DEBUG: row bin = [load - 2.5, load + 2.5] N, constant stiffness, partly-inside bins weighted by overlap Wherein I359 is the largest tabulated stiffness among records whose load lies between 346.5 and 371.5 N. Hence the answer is 165.5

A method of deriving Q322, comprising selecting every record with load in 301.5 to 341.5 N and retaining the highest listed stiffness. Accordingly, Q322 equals 164.6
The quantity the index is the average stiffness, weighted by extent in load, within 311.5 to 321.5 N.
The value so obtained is 163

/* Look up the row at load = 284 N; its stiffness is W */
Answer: 163.5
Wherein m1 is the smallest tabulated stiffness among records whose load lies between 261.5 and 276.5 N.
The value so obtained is 168.1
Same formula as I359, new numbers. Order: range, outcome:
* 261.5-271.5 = 172.7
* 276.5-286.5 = 163.5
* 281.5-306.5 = 166.8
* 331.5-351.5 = 161.1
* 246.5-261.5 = 167.5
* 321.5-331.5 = 162.3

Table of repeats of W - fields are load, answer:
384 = 156.7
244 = 164.6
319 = 160.9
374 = 159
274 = 168.1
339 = 161.1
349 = 159.1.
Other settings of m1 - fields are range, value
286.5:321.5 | 158.3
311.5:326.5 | 159.2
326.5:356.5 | 152.5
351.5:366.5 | 159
